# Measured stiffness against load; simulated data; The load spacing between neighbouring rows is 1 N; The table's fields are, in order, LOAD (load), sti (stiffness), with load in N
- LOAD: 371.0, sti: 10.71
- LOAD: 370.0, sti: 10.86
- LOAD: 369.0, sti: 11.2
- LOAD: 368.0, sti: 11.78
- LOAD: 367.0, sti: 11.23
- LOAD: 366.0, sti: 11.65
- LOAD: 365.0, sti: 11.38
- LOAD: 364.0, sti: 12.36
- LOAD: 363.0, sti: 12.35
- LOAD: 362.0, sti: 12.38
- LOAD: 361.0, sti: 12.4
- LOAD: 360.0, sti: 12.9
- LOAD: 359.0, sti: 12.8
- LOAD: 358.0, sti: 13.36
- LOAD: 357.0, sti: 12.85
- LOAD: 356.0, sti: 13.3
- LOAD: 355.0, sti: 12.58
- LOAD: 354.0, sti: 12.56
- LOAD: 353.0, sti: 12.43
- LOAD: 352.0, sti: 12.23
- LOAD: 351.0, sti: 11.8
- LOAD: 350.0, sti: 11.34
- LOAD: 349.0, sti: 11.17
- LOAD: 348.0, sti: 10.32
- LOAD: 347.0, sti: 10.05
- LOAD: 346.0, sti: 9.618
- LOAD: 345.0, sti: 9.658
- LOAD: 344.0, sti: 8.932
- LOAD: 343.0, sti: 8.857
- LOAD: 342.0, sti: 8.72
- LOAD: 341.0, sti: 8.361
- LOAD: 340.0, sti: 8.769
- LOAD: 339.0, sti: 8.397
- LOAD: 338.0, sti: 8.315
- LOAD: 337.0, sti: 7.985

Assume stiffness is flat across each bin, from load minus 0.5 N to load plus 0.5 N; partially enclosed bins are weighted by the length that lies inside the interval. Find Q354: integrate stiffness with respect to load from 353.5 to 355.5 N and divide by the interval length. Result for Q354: 12.6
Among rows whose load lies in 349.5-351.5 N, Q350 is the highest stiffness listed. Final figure 11.8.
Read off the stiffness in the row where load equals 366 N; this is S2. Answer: 11.65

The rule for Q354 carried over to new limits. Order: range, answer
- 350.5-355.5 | 12.3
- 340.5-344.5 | 8.72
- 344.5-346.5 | 9.64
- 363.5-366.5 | 11.8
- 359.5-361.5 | 12.7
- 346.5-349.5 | 10.5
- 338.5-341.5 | 8.51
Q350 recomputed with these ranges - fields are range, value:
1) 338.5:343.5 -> 8.857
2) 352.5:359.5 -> 13.36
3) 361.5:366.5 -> 12.38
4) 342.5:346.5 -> 9.658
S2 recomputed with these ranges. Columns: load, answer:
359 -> 12.8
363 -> 12.35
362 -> 12.38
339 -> 8.397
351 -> 11.8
